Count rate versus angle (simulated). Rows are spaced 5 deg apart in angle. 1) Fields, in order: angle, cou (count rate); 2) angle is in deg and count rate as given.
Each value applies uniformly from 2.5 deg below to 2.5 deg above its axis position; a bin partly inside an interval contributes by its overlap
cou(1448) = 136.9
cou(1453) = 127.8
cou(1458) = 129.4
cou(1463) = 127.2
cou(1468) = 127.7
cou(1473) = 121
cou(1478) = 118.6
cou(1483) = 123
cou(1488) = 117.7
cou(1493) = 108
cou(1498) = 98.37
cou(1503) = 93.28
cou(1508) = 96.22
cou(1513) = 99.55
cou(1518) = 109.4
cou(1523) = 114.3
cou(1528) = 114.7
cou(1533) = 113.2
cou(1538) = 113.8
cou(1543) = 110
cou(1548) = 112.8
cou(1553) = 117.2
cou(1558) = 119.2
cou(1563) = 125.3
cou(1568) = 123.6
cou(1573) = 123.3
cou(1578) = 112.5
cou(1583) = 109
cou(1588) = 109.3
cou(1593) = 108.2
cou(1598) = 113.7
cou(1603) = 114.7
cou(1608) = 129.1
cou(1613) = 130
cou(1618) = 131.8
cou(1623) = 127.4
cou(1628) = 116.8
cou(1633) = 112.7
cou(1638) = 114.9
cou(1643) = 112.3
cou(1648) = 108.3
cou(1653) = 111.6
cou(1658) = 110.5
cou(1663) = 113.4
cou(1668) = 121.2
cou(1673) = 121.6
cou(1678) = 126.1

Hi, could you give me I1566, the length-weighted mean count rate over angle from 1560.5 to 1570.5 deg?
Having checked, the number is 124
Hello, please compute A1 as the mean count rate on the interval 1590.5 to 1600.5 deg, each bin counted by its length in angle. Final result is 111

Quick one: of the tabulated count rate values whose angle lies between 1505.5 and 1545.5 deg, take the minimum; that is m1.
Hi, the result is 96.22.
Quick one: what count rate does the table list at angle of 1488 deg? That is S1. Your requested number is 117.7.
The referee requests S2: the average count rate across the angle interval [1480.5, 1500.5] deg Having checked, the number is 112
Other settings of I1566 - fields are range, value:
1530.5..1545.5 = 112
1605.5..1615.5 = 130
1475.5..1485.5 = 121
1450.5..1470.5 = 128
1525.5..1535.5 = 114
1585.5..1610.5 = 115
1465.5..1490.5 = 122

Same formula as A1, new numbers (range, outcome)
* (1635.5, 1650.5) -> 112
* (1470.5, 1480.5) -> 120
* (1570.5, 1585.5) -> 115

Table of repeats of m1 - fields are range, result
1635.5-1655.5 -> 108.3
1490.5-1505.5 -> 93.28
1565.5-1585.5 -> 109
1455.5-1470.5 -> 127.2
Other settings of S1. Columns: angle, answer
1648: 108.3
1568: 123.6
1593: 108.2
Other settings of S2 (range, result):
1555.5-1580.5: 121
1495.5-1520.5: 99.4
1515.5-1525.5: 112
